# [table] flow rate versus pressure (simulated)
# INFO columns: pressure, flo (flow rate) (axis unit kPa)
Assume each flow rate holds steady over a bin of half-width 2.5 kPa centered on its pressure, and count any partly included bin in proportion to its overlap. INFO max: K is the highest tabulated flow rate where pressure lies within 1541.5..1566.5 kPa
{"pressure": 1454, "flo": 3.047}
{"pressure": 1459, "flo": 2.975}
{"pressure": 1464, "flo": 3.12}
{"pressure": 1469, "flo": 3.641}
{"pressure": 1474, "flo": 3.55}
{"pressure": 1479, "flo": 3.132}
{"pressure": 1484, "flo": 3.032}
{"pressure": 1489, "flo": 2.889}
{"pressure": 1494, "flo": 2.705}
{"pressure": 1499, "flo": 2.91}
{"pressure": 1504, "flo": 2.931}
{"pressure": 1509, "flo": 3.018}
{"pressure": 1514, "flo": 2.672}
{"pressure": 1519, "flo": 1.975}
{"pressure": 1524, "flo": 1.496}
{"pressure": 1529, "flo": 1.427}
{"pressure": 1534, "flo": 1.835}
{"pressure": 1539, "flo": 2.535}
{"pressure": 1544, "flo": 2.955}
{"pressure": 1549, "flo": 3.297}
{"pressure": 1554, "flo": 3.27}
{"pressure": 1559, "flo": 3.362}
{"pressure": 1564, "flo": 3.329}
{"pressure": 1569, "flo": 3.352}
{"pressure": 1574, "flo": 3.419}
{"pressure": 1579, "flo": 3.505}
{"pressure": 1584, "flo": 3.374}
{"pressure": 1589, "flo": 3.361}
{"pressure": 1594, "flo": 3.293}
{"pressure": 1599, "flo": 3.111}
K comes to 3.362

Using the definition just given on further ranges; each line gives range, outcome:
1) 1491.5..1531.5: 3.018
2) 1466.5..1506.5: 3.641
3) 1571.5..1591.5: 3.505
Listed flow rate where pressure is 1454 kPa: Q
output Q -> 3.047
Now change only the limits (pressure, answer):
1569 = 3.352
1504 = 2.931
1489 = 2.889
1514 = 2.672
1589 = 3.361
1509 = 3.018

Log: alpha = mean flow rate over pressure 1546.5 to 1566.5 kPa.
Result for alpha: 3.31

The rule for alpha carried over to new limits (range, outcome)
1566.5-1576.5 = 3.39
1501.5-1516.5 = 2.87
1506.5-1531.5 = 2.12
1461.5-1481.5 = 3.36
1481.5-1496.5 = 2.88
